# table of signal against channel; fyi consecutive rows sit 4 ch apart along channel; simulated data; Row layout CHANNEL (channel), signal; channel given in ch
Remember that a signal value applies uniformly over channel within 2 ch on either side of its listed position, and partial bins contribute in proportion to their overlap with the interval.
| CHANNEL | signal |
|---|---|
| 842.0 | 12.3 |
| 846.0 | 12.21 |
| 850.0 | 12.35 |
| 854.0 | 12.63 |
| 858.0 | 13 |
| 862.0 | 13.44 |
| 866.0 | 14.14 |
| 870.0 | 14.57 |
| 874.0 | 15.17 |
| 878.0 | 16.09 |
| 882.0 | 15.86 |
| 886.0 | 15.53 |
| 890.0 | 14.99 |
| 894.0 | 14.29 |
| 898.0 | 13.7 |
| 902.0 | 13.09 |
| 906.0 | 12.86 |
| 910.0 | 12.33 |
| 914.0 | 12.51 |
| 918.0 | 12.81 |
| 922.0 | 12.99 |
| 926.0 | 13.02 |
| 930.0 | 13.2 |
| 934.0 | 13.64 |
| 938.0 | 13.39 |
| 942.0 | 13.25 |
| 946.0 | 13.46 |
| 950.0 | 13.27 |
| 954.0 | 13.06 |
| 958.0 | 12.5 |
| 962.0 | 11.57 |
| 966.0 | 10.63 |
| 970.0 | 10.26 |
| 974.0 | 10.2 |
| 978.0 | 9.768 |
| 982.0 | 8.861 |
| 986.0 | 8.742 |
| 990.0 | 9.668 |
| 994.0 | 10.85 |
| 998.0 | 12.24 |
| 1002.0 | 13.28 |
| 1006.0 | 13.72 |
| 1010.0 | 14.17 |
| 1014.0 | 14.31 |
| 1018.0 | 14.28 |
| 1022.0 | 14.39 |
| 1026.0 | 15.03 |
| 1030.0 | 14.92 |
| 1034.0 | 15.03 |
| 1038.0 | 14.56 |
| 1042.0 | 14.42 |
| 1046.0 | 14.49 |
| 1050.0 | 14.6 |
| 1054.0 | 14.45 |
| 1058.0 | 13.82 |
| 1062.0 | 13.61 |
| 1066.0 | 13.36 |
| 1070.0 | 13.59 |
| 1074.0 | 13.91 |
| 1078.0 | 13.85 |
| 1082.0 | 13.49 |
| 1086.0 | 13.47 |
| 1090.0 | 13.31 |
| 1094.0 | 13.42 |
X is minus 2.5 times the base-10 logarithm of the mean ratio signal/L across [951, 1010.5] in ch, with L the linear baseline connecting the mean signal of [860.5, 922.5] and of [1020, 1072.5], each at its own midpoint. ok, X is 0.25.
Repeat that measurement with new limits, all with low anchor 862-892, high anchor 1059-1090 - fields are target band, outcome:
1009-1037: -0.047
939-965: 0.138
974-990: 0.463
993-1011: 0.100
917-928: 0.140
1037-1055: -0.053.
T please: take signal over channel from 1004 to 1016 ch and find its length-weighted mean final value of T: 14.1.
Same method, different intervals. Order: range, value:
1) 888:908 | 13.8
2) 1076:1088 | 13.6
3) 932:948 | 13.4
